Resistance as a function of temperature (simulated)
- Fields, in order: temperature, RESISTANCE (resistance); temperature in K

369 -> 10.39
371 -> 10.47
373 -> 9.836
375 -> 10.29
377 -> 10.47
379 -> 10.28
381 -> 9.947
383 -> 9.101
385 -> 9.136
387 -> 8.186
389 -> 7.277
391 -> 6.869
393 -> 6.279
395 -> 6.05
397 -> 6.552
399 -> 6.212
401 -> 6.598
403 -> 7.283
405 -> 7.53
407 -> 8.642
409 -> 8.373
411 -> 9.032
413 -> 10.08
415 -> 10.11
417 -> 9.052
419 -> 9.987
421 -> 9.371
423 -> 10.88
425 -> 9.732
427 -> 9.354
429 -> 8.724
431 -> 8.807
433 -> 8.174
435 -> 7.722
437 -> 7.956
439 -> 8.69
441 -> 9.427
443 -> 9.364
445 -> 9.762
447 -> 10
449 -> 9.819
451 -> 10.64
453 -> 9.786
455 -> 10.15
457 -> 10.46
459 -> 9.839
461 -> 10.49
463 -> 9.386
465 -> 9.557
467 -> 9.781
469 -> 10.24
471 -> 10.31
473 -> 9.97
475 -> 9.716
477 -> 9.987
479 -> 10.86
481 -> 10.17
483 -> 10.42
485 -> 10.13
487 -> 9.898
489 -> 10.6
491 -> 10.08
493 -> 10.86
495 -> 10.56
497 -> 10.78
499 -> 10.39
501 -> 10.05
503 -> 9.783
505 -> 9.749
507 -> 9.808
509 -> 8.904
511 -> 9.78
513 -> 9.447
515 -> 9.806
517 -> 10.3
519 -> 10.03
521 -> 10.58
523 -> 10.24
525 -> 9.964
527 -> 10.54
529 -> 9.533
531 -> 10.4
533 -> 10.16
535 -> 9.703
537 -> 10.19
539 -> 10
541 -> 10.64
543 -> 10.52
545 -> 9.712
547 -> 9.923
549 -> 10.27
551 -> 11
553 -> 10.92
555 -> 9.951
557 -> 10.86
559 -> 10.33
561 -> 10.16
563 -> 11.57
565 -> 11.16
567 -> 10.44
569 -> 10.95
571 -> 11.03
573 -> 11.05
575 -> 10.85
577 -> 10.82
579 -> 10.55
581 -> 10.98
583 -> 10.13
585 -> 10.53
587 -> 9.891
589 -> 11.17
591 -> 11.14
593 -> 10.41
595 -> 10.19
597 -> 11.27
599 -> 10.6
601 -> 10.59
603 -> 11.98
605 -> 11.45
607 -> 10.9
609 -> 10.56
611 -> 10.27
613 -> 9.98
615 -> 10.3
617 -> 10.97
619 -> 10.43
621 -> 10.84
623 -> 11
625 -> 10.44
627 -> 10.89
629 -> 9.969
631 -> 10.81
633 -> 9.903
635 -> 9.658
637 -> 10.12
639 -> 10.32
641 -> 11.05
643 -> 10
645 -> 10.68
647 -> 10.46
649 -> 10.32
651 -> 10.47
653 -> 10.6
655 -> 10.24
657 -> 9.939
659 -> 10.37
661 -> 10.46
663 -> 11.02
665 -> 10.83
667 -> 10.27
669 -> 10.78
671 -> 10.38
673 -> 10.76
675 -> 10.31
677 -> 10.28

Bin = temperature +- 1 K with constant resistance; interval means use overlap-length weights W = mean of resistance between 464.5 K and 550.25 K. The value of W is 10.1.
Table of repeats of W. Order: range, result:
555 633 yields 10.7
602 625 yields 10.8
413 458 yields 9.47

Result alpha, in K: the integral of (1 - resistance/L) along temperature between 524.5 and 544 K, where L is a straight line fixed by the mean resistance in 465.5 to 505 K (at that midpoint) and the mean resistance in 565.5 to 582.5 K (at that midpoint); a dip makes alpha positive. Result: 0.71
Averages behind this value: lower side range 10.2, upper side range 10.8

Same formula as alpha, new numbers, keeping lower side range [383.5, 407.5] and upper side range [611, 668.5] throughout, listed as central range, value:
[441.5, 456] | -3.63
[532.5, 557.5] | -2.97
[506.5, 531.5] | -3.07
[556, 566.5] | -1.55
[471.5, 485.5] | -3.14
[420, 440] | -3.30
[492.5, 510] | -2.97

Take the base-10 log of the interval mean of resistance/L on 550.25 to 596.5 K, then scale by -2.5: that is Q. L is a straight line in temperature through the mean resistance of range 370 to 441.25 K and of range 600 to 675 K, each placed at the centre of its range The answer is -0.07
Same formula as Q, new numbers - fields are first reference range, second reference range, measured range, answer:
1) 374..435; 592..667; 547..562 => -0.06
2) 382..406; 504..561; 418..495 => -0.15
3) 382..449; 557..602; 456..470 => -0.09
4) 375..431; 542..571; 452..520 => -0.04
